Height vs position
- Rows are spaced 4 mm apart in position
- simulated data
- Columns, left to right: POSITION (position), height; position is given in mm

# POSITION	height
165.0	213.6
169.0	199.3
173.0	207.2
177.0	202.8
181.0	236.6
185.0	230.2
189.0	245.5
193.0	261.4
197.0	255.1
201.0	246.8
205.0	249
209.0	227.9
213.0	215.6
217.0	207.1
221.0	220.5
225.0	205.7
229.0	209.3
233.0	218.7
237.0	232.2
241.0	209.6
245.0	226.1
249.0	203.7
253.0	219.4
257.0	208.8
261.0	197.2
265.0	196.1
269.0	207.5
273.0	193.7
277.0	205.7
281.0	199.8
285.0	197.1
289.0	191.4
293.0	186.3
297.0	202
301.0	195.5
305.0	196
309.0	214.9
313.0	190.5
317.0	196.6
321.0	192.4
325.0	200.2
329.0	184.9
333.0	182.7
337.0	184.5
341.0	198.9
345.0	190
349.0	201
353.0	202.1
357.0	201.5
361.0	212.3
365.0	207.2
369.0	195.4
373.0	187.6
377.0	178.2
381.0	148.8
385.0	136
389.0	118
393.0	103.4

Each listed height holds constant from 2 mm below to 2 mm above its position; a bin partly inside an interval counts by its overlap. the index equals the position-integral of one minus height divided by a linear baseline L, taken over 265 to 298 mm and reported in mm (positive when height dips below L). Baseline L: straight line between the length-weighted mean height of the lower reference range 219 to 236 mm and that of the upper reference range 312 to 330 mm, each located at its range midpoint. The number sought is 0.8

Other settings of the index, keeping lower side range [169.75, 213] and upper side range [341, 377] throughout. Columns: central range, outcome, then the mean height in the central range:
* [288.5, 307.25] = 1.5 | 195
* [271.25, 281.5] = 0.8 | 200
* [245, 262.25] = 0.9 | 210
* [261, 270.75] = 0.8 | 201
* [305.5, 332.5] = 1.5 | 196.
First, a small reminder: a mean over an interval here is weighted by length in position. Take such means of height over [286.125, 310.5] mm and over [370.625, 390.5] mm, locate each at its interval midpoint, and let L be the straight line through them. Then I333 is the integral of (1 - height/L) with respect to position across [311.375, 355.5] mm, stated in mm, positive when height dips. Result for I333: -3.47 mm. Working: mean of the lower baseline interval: 197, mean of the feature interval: 193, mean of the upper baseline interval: 155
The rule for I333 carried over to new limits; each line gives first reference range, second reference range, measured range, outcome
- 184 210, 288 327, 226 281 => 2.88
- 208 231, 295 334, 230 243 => -0.54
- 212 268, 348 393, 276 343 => -0.65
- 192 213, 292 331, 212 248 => 2.52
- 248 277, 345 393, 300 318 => -0.60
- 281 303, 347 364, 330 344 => 0.91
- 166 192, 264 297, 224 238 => -0.46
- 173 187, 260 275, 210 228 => -0.16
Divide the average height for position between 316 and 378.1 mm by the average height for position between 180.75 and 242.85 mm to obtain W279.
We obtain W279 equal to 0.85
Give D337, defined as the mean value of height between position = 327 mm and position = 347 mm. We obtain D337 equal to 188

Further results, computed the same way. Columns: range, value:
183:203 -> 248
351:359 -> 202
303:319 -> 200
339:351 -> 197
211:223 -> 214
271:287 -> 199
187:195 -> 253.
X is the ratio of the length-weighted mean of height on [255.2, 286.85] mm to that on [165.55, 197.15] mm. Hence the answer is 0.88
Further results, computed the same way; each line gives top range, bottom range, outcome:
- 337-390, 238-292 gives 0.90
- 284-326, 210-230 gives 0.92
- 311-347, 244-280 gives 0.93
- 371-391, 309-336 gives 0.80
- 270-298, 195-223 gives 0.85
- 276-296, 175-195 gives 0.83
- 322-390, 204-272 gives 0.86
